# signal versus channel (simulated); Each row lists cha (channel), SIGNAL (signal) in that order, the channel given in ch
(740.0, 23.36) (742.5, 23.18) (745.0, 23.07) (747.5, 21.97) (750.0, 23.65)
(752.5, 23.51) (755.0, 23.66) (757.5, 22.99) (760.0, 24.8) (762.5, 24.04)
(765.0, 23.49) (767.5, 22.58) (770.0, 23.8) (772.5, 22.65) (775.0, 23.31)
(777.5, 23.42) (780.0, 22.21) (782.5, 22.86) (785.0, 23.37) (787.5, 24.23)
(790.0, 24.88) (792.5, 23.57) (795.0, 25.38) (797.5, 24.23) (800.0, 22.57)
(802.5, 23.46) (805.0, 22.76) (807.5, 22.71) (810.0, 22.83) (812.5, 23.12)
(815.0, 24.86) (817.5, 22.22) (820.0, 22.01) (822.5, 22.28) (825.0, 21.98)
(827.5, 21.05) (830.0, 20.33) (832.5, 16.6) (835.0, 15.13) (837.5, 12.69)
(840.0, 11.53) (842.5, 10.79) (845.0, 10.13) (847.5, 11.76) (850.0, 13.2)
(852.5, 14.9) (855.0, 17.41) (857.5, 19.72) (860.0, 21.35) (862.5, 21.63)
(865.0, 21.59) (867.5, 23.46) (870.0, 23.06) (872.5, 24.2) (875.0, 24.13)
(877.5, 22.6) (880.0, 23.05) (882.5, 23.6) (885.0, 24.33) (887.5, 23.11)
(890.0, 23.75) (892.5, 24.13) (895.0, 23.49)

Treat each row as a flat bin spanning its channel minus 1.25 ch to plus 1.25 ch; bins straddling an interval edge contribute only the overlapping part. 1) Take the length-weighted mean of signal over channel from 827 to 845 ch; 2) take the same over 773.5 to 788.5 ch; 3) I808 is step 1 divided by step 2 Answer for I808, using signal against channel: 0.64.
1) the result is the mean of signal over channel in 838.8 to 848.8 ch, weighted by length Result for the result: 11.1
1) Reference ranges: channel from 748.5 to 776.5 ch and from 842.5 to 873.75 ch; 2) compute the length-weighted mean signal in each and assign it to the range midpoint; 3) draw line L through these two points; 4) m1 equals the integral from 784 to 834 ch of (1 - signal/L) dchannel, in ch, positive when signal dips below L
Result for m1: -4.14 ch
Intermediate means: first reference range 23.5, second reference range 18.2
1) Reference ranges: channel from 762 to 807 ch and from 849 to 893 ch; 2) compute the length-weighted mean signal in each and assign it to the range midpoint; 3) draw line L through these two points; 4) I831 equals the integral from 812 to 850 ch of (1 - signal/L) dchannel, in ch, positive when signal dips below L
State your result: 8.5 ch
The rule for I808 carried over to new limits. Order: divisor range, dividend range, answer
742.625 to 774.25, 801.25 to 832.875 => 0.95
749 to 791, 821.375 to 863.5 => 0.71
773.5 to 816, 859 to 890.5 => 0.98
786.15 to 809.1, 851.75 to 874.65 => 0.89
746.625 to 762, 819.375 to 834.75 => 0.86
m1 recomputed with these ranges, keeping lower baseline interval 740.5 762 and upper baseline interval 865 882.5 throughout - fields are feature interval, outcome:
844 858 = 5.4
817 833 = 1.6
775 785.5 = 0.2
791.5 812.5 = -0.1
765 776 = 0.1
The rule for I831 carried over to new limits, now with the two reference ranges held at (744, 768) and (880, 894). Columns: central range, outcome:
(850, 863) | 2.94 ch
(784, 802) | -0.40 ch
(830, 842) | 4.65 ch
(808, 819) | 0.16 ch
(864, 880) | 0.33 ch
